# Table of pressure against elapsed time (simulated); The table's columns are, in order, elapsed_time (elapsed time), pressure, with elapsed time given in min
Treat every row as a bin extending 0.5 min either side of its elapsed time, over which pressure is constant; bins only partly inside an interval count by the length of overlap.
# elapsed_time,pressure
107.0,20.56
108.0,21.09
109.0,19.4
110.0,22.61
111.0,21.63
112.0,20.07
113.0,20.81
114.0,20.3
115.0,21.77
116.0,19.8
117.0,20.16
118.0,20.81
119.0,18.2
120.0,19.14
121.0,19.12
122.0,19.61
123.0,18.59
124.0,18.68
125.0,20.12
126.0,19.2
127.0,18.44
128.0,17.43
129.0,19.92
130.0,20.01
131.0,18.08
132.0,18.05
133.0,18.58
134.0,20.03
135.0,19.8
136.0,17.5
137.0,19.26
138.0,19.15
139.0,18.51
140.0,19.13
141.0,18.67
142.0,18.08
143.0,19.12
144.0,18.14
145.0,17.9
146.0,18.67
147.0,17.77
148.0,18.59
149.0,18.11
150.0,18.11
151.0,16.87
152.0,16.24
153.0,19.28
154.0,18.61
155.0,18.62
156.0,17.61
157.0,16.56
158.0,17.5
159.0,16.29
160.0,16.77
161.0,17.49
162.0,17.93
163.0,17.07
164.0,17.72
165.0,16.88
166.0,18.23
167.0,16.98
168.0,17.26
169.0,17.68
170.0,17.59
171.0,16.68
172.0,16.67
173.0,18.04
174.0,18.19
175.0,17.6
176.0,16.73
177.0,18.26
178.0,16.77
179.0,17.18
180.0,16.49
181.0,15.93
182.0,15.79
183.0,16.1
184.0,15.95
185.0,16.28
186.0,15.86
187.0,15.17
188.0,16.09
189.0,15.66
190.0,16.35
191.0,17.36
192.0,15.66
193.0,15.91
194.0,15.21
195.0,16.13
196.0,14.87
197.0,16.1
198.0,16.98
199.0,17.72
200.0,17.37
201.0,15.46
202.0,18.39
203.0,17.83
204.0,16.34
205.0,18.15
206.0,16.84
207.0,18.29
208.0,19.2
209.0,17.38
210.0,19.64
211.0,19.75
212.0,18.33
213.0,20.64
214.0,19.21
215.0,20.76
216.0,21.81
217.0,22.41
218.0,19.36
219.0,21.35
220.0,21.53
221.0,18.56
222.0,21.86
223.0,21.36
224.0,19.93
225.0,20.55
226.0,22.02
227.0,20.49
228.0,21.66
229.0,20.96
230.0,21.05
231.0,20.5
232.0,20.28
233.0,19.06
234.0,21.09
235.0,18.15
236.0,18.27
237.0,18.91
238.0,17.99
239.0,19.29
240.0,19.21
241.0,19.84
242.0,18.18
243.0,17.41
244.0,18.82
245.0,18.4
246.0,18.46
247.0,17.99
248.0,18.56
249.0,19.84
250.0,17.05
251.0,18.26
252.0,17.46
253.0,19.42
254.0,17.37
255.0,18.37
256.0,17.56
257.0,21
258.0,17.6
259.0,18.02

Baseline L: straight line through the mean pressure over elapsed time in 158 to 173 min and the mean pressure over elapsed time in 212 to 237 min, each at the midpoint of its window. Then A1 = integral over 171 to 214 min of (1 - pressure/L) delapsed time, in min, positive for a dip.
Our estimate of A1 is 3.9 min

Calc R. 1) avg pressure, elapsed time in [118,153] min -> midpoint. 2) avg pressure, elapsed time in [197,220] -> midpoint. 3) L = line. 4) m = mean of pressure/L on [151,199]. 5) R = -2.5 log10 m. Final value 0.11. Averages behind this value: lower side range 18.7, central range 16.9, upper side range 18.8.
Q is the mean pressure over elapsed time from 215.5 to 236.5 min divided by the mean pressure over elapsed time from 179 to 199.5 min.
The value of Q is 1.28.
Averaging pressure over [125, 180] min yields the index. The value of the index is 18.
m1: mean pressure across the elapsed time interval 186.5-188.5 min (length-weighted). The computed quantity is 15.6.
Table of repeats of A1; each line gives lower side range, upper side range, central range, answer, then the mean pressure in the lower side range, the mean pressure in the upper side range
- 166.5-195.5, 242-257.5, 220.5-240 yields -2.40 min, 16.6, 18.4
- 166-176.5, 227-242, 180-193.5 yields 1.45 min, 17.4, 19.7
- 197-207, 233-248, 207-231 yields -3.34 min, 17.2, 18.7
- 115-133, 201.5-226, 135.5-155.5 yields 1.01 min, 19.2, 19.6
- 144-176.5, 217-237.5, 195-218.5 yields 1.47 min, 17.6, 20.4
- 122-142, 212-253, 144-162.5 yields 1.30 min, 18.9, 19.7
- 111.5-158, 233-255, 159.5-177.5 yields 1.27 min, 18.8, 18.6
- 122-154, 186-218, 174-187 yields 1.00 min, 18.6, 17.6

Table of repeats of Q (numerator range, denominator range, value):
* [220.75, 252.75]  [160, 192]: 1.15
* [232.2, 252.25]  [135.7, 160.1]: 1.03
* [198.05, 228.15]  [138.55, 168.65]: 1.09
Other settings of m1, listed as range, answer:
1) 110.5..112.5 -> 20.9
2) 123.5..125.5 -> 19.4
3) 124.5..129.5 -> 19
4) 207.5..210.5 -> 18.7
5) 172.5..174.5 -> 18.1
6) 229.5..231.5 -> 20.8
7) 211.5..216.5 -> 20.1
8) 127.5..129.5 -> 18.7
